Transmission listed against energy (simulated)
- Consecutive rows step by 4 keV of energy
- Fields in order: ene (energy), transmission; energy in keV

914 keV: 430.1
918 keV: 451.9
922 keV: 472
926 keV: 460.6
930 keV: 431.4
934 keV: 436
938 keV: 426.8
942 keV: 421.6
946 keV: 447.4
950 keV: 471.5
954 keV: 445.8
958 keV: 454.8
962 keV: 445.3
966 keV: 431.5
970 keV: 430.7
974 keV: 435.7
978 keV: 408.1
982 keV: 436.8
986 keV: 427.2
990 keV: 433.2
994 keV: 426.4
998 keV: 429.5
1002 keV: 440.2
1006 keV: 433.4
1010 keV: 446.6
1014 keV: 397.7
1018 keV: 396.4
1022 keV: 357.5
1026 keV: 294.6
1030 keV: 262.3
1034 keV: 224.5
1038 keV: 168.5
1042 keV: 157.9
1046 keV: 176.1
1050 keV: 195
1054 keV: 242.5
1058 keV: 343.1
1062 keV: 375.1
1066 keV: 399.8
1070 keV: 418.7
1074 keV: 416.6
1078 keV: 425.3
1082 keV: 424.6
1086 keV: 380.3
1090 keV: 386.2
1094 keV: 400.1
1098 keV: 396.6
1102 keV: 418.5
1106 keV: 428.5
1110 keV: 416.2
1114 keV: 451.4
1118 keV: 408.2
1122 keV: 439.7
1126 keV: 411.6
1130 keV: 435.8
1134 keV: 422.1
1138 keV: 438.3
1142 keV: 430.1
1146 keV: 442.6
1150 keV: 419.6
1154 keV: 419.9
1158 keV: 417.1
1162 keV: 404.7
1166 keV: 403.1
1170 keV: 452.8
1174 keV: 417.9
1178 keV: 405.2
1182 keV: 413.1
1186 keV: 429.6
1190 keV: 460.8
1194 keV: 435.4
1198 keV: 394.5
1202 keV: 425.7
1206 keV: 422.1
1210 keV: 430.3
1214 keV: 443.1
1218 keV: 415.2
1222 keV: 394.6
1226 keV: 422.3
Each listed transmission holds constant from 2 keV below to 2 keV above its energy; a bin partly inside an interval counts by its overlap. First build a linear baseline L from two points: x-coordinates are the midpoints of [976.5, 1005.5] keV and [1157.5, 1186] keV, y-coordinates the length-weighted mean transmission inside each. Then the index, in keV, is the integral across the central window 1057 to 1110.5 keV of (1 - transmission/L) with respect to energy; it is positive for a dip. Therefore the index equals 2.6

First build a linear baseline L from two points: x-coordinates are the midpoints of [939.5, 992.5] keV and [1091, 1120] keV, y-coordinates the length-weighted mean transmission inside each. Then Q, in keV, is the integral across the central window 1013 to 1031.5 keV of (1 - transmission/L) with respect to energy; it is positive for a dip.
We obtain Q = 3.8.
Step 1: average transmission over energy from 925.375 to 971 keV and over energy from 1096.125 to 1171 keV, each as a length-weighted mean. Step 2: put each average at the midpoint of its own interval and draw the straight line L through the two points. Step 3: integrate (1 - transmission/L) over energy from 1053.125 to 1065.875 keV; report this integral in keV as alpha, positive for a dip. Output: 2.7 keV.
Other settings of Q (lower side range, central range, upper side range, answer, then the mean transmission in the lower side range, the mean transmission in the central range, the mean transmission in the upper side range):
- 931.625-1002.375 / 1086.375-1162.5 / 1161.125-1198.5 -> 1.2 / 436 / 420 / 423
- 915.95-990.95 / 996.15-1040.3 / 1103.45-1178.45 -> 8.8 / 441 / 349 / 425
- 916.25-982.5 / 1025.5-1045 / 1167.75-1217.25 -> 10.0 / 442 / 214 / 427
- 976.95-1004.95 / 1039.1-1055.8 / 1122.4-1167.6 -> 9.2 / 430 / 191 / 423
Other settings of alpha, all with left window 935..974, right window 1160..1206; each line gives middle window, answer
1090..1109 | 0.9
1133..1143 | -0.1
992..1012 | 0.1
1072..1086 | 0.5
